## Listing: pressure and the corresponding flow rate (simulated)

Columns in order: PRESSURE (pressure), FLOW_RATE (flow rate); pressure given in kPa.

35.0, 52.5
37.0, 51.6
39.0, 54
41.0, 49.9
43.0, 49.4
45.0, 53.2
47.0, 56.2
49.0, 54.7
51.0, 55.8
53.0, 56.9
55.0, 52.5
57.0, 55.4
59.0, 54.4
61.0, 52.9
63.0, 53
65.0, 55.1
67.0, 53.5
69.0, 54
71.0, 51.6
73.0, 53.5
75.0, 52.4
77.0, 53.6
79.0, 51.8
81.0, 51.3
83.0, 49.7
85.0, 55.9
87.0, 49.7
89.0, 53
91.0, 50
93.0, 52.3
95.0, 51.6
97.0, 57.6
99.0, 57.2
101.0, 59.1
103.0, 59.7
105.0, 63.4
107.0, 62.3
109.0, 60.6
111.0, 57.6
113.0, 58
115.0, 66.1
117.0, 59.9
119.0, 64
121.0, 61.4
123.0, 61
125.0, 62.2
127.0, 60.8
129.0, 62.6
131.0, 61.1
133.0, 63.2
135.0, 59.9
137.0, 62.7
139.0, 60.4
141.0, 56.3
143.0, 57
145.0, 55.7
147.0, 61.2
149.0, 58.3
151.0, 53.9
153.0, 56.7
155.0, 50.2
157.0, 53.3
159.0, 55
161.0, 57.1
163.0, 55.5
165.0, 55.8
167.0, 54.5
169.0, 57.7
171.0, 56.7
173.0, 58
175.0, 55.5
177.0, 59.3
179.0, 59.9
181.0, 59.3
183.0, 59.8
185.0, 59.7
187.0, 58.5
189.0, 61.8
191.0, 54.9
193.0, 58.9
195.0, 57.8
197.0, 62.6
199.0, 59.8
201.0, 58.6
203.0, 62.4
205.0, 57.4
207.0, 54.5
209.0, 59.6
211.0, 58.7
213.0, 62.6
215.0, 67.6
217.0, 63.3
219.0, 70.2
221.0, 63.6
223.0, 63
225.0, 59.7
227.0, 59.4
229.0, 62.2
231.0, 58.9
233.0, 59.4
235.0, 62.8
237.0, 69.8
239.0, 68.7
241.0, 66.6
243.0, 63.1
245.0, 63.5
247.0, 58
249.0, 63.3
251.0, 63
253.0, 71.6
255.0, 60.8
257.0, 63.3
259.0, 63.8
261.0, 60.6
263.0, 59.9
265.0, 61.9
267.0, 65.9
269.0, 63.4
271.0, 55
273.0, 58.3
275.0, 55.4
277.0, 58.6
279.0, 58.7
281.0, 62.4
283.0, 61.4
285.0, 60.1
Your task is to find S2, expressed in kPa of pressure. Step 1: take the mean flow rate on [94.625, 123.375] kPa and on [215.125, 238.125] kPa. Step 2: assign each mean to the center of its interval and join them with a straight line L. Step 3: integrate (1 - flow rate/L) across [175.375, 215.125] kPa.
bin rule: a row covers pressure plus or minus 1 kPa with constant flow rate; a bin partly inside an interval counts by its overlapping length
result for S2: 1.8 kPa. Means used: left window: 60.1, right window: 63.1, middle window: 59.4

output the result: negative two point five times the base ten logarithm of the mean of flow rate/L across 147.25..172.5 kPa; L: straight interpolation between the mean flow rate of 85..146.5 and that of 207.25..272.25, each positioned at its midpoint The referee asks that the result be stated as 0.087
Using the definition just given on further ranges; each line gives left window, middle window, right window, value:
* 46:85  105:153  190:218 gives -0.070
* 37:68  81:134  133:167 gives -0.053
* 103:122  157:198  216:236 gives 0.074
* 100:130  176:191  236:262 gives 0.060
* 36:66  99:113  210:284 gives -0.073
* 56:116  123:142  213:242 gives -0.054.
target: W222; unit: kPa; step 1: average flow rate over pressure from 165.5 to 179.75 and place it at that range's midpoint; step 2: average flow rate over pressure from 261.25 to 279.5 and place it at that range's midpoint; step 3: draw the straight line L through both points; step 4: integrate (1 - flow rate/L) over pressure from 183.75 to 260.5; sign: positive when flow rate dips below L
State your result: -4.4 kPa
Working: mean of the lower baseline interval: 57.3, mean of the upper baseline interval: 59.7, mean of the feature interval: 61.9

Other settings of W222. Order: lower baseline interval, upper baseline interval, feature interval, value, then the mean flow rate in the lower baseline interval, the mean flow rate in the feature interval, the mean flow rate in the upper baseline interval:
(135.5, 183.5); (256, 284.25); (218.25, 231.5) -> -0.7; 57.1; 62.4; 60.6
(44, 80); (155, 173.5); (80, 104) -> 0.2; 53.9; 53.9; 55.6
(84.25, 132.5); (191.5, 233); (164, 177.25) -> 0.7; 58.7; 56.6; 60.9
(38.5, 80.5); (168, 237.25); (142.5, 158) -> 0.5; 53.5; 55.7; 60.3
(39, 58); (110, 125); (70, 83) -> 1.1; 53.8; 52.2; 61.2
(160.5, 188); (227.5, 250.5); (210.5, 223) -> -0.6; 57.7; 64.5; 63.2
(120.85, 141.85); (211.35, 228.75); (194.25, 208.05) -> 0.9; 61.1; 59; 63.4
